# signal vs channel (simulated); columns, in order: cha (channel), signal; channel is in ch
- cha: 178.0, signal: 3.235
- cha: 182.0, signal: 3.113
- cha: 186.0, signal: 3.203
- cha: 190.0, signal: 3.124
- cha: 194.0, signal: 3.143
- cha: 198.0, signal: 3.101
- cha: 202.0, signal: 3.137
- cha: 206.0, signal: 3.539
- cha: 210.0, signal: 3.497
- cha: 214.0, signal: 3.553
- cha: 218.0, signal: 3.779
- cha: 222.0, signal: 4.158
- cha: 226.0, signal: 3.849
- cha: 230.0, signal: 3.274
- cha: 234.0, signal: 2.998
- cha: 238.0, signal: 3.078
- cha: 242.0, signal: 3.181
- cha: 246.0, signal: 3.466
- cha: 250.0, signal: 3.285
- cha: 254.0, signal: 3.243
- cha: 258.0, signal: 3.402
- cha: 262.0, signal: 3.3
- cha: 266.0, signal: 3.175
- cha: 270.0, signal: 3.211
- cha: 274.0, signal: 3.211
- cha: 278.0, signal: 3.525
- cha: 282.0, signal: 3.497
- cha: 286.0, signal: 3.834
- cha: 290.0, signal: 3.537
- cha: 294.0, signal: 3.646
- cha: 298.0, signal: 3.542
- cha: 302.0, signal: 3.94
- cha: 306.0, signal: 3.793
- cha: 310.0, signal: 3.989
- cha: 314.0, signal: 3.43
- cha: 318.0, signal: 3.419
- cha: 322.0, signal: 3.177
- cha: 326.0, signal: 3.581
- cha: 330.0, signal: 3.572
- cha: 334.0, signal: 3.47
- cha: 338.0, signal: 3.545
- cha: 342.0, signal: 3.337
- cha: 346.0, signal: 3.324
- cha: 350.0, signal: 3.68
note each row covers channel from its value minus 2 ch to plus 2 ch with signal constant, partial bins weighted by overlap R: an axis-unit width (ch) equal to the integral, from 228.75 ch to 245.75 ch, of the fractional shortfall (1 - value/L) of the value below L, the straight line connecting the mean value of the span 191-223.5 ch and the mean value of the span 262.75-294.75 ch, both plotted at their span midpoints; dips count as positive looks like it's 1.5 ch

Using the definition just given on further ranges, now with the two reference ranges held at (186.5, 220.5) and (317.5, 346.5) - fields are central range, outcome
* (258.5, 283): 0.60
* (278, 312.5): -2.96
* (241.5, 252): 0.18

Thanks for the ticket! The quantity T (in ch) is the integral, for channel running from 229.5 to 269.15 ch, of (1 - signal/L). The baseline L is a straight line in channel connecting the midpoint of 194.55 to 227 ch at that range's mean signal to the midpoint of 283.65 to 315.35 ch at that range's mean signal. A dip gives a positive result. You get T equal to 4.2 ch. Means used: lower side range 3.55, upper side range 3.72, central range 3.24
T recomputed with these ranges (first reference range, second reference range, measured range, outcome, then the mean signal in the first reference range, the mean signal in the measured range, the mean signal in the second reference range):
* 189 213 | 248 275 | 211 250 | -2.4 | 3.27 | 3.47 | 3.26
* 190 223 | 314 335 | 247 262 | 0.5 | 3.45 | 3.32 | 3.44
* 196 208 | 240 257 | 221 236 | -1.1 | 3.26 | 3.53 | 3.3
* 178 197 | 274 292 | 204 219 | -1.5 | 3.15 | 3.58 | 3.56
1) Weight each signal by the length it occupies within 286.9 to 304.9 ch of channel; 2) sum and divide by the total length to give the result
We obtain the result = 3.68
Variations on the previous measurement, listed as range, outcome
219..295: 3.42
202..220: 3.54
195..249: 3.42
